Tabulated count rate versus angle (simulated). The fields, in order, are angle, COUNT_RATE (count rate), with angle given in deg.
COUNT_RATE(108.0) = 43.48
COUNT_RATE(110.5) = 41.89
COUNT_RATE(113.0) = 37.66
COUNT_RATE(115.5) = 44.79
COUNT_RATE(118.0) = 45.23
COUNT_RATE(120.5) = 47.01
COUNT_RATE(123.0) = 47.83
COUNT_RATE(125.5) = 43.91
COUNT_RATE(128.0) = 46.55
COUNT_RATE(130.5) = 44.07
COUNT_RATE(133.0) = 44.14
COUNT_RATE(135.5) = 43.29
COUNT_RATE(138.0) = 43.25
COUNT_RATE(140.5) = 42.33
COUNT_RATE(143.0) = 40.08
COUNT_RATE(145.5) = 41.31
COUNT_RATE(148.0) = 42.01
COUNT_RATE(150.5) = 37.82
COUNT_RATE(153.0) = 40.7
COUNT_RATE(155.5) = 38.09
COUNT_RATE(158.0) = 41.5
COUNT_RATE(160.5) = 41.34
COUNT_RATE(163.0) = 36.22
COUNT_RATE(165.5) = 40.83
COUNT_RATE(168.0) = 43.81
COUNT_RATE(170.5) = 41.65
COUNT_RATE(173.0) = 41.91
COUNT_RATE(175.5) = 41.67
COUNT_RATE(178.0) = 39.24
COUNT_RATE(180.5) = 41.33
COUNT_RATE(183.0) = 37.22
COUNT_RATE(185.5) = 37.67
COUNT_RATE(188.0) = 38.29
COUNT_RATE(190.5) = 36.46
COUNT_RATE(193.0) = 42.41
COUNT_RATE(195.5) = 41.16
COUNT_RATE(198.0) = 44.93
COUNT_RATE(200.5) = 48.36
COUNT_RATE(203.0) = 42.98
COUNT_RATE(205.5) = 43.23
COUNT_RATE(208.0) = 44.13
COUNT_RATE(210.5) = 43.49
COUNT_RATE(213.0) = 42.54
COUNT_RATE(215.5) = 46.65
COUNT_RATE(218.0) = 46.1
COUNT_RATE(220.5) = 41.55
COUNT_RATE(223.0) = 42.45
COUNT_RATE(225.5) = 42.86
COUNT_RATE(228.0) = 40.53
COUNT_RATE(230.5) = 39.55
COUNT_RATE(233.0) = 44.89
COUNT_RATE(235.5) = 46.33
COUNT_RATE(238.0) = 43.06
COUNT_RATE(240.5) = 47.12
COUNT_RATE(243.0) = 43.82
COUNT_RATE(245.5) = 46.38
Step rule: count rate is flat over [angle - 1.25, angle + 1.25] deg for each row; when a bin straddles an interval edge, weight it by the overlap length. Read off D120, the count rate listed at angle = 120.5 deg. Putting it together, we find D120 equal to 47.01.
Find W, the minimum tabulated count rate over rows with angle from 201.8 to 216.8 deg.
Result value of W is 42.54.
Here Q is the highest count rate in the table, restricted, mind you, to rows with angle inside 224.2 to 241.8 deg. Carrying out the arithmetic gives 47.12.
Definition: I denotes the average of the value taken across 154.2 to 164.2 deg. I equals 39.3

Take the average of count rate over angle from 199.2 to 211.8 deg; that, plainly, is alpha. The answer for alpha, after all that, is 44.4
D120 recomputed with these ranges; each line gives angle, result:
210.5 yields 43.49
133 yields 44.14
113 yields 37.66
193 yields 42.41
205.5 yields 43.23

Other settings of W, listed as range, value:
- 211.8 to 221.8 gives 41.55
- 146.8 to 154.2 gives 37.82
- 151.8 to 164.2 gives 36.22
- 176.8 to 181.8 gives 39.24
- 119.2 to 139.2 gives 43.25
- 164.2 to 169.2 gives 40.83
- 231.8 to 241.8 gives 43.06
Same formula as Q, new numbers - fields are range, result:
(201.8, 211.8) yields 44.13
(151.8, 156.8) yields 40.7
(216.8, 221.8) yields 46.1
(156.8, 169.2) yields 43.81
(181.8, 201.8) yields 48.36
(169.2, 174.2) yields 41.91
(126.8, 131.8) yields 46.55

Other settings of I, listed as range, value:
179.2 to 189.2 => 38.6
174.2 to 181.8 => 40.7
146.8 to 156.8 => 39.7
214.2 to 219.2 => 46.3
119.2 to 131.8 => 45.9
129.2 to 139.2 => 43.7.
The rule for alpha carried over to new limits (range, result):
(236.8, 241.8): 45.1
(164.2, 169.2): 42.2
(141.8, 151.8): 40.3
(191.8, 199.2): 42.8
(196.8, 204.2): 45.4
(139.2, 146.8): 41.3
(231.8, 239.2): 44.8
